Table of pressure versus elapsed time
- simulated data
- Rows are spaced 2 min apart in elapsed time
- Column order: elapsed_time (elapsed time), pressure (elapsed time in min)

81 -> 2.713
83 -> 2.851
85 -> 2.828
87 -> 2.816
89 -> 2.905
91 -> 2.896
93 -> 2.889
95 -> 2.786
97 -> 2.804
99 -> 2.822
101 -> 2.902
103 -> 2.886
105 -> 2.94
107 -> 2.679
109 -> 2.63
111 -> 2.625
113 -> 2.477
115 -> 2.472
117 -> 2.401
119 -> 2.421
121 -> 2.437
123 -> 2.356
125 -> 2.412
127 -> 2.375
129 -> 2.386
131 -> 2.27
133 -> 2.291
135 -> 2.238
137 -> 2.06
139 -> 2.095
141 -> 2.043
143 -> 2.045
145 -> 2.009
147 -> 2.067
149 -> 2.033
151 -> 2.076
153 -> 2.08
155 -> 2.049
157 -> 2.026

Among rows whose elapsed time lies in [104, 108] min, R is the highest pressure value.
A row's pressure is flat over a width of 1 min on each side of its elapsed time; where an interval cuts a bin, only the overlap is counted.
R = 2.94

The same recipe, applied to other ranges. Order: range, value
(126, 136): 2.386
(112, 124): 2.477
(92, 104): 2.902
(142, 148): 2.067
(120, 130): 2.437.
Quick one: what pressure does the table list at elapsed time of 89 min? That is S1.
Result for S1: 2.905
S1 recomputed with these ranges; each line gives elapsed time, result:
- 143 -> 2.045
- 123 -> 2.356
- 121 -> 2.437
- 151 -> 2.076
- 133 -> 2.291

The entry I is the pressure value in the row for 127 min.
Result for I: 2.375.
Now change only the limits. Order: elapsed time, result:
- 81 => 2.713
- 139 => 2.095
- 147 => 2.067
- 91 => 2.896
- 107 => 2.679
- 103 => 2.886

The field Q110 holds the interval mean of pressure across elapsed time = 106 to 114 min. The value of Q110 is 2.6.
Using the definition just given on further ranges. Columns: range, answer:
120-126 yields 2.4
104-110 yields 2.75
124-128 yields 2.39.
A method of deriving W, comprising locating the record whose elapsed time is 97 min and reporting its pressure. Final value 2.804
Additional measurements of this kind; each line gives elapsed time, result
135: 2.238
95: 2.786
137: 2.06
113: 2.477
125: 2.412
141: 2.043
